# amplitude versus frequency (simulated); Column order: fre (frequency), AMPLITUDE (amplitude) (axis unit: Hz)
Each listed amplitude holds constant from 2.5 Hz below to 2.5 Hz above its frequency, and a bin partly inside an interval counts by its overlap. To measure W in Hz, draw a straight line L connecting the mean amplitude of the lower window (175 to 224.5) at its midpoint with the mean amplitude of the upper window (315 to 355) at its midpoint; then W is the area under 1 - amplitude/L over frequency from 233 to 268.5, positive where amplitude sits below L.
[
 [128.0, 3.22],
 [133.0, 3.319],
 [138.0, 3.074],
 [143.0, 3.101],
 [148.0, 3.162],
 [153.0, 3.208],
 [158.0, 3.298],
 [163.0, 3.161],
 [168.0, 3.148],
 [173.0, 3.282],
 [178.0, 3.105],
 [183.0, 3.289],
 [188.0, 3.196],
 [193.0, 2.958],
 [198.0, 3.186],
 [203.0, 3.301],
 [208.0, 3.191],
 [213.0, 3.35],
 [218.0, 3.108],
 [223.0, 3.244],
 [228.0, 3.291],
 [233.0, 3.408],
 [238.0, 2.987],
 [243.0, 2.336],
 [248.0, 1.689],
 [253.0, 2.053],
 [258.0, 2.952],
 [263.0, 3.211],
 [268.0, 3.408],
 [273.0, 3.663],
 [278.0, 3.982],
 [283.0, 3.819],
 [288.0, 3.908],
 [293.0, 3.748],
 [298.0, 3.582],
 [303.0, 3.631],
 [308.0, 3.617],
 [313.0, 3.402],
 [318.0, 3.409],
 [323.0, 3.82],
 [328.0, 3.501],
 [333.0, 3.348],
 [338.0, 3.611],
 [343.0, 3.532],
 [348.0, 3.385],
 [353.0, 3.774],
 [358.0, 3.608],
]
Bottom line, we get 7.0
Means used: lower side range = 3.19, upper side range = 3.54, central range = 2.67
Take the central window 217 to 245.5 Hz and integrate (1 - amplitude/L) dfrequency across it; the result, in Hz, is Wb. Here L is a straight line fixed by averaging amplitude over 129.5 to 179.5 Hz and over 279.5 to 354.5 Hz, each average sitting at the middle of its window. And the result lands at 2.7 Hz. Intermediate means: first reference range 3.19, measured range 3.06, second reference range 3.61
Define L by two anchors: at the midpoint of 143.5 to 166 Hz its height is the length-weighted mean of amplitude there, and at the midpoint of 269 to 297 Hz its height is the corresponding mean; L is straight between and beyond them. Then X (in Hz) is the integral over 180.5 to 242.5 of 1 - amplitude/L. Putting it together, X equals 4.93 Hz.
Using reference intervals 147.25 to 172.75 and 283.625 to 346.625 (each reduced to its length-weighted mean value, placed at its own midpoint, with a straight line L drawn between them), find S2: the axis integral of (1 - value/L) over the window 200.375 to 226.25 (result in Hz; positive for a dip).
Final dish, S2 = 0.8 Hz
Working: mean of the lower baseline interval 3.21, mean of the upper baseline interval 3.6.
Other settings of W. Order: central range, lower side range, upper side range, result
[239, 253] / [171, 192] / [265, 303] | 5.6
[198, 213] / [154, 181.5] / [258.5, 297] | 0.4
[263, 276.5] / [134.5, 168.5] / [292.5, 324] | -0.1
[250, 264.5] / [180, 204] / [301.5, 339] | 3.0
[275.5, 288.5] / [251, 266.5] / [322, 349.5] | -3.8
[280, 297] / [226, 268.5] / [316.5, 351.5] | -3.7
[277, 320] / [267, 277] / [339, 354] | -0.9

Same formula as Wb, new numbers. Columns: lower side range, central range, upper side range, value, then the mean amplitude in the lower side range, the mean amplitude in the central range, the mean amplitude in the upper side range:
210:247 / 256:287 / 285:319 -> -1.3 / 3.05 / 3.53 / 3.63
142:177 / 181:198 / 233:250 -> -1.2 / 3.19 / 3.15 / 2.51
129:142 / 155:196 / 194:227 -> 0.3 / 3.19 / 3.18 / 3.22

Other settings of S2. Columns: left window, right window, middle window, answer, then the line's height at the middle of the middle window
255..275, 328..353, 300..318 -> -0.7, 3.4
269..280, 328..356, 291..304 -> 0.1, 3.68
